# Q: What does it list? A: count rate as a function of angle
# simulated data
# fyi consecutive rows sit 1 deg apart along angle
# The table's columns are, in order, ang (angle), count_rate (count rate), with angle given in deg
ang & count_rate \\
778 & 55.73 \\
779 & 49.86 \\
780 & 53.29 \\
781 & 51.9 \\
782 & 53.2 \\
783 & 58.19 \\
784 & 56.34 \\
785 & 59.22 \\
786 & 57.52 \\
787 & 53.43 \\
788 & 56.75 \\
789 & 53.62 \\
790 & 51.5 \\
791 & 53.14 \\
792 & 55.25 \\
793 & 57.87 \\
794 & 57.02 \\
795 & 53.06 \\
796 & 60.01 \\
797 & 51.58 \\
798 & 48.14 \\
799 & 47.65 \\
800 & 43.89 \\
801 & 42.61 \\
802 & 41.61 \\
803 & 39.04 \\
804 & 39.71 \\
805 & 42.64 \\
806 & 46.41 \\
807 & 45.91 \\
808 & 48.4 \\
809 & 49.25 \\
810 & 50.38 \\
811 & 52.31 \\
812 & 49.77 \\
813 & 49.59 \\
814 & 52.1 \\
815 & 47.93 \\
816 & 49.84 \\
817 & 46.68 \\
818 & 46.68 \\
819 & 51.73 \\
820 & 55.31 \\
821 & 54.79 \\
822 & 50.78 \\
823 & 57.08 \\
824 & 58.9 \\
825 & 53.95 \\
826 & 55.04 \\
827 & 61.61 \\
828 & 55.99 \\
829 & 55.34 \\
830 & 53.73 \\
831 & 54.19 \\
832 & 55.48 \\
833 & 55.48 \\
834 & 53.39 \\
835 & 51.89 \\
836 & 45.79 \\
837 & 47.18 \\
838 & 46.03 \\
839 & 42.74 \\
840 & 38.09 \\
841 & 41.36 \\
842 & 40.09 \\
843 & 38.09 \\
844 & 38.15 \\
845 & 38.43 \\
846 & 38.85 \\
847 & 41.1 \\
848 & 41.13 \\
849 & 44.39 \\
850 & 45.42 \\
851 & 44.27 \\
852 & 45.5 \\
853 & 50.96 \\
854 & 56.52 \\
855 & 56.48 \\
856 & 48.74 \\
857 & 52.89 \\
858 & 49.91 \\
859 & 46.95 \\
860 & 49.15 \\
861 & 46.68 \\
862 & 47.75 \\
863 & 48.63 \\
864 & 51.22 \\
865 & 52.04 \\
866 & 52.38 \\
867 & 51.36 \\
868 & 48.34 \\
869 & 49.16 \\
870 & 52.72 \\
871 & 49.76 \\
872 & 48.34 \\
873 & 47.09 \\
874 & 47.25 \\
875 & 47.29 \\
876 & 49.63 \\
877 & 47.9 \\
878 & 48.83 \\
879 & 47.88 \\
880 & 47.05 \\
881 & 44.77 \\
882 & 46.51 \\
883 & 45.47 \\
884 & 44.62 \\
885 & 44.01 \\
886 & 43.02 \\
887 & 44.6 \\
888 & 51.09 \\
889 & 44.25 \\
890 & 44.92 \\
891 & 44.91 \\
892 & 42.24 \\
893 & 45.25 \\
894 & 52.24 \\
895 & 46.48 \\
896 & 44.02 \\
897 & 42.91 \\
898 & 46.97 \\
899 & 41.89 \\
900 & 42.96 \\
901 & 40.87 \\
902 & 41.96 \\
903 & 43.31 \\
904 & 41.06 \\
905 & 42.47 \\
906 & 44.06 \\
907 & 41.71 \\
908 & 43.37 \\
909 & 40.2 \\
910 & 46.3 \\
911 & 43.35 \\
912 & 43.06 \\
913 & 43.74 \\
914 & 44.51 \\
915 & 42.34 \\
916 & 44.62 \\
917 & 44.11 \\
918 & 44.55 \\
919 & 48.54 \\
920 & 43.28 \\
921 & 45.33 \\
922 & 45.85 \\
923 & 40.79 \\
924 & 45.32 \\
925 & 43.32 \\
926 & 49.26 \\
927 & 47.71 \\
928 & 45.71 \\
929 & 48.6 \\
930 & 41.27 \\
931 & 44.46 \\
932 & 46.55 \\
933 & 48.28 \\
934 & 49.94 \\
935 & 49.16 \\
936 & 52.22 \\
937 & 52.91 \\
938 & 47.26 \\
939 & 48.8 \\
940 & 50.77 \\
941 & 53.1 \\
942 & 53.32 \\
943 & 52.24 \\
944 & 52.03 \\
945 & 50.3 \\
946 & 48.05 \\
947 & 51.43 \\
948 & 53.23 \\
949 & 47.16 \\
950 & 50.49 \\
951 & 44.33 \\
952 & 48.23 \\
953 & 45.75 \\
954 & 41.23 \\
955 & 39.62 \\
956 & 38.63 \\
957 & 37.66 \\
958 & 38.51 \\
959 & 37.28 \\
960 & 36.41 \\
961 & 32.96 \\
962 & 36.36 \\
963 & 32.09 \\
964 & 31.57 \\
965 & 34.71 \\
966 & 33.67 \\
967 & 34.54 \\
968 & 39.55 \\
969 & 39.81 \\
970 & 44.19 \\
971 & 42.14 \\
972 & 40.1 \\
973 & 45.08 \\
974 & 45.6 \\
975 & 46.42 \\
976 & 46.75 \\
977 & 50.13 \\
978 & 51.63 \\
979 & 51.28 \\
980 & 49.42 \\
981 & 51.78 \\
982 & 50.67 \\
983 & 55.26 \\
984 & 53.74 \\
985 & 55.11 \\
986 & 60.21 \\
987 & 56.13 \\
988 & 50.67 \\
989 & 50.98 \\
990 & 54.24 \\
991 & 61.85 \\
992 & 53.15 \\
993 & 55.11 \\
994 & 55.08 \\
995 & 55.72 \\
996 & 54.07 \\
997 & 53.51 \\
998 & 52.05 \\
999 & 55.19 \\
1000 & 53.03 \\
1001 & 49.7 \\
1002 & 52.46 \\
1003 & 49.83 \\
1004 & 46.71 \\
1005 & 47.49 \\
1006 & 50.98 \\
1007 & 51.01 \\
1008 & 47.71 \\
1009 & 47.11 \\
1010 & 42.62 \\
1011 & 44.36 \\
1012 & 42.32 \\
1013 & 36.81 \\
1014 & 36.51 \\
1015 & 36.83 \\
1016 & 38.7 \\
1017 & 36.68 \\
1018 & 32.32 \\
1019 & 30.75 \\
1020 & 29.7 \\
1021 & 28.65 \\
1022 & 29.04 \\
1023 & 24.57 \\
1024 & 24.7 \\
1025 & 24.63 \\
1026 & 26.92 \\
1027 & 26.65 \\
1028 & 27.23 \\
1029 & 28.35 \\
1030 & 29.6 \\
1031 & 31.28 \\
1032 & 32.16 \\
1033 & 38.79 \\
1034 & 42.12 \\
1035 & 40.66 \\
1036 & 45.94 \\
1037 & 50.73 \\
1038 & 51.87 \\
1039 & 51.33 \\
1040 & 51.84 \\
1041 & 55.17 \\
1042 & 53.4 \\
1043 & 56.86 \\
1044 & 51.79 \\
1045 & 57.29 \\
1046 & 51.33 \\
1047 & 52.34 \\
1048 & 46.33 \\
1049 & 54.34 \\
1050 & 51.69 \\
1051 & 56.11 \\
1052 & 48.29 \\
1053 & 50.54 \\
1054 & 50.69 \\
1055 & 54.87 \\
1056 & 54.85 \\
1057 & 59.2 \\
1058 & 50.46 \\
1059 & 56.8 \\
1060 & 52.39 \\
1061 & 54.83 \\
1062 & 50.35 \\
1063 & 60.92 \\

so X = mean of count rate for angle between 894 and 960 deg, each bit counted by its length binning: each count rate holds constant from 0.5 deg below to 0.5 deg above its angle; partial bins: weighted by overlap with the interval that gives 45.5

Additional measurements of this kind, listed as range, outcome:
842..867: 46.9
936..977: 43.8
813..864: 49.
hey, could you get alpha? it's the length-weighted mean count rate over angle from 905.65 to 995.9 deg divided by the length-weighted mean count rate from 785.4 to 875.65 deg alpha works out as 0.94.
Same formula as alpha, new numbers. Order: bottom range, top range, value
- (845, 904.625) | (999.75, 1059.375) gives 0.93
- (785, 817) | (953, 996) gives 0.91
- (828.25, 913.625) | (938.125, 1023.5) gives 0.98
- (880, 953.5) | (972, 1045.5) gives 0.98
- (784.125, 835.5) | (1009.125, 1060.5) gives 0.83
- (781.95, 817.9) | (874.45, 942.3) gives 0.90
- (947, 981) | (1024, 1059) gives 1.08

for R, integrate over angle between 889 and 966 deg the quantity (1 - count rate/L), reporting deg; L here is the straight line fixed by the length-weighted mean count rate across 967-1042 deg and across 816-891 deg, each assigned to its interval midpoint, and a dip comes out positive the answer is 3.27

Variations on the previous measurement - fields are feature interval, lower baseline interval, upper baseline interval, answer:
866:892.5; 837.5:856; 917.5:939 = -1.25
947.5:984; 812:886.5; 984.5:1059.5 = 2.96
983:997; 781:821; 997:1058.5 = -3.11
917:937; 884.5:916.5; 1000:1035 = -1.84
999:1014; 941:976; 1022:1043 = -2.80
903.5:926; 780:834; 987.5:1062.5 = 2.31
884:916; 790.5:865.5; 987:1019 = 3.04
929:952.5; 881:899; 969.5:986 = -0.91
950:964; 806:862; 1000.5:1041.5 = 1.11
